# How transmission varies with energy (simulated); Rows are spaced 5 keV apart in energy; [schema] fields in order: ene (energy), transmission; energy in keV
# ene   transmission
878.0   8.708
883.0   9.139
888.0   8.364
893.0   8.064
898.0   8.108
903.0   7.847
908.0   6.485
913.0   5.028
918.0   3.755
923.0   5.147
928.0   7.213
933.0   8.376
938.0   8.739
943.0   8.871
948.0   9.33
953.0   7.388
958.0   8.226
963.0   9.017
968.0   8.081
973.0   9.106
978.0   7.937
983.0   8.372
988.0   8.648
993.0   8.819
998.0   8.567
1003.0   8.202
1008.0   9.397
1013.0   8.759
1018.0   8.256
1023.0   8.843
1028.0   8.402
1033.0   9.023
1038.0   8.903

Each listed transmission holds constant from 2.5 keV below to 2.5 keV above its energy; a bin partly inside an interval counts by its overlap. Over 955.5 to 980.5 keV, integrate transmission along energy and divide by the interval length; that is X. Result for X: 8.47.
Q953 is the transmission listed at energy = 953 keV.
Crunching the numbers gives 7.388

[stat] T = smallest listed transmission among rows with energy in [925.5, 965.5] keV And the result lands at 7.213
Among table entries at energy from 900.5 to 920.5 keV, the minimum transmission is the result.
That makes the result 3.755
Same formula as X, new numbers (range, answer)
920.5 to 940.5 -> 7.37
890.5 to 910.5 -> 7.63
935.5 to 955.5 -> 8.58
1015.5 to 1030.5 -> 8.5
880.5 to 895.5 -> 8.52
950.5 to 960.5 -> 7.81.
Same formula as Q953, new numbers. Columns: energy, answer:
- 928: 7.213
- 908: 6.485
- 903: 7.847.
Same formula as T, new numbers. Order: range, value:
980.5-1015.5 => 8.202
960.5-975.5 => 8.081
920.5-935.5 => 5.147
